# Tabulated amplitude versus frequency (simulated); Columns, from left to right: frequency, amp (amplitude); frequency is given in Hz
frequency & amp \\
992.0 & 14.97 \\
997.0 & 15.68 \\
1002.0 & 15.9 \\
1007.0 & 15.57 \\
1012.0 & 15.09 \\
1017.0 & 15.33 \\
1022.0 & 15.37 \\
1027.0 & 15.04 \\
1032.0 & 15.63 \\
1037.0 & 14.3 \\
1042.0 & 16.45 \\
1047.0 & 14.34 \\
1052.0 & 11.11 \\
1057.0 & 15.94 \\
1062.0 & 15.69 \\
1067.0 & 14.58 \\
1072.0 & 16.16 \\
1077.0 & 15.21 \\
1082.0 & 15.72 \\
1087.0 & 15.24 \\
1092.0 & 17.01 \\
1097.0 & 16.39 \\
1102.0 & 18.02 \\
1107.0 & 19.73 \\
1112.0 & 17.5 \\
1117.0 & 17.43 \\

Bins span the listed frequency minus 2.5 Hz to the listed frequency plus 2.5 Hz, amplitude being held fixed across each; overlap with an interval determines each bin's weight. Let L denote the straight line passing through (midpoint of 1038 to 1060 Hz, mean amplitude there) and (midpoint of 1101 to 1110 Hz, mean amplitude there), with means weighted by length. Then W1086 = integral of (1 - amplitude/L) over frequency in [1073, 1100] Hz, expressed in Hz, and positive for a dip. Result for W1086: 2.27 Hz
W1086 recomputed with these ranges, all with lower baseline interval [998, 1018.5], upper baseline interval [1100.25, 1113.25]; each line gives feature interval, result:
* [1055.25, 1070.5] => 1.55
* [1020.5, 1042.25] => 1.29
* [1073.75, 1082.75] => 1.11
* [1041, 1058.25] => 2.66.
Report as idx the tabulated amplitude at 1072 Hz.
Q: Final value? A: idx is 16.16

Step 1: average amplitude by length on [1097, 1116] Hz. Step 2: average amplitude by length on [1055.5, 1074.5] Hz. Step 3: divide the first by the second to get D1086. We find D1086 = 1.16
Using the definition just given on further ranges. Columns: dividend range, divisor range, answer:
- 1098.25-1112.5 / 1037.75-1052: 1.27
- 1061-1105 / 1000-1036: 1.04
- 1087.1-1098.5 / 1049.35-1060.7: 1.19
